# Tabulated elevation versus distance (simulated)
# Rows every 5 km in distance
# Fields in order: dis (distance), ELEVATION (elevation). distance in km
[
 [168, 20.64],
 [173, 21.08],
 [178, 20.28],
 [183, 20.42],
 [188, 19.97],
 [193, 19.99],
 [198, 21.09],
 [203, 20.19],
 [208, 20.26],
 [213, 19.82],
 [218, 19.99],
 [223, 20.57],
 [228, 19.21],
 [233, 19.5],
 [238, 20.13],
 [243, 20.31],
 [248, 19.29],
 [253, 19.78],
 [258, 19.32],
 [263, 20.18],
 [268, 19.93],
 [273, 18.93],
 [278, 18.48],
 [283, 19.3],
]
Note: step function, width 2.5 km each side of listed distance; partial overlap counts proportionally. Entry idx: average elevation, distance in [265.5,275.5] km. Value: 19.4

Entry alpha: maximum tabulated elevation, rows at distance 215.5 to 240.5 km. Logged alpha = 20.57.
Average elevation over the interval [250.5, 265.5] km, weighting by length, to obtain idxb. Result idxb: 19.8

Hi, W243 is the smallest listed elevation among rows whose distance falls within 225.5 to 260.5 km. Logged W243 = 19.21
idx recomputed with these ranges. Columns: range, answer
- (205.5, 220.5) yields 20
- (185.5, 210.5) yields 20.3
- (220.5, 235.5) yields 19.8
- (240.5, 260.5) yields 19.7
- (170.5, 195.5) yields 20.3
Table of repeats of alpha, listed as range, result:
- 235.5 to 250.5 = 20.31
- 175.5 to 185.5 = 20.42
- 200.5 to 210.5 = 20.26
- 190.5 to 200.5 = 21.09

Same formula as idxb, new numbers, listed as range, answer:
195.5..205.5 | 20.6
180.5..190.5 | 20.2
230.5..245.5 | 20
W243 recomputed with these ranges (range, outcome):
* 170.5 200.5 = 19.97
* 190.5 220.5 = 19.82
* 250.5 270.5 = 19.32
